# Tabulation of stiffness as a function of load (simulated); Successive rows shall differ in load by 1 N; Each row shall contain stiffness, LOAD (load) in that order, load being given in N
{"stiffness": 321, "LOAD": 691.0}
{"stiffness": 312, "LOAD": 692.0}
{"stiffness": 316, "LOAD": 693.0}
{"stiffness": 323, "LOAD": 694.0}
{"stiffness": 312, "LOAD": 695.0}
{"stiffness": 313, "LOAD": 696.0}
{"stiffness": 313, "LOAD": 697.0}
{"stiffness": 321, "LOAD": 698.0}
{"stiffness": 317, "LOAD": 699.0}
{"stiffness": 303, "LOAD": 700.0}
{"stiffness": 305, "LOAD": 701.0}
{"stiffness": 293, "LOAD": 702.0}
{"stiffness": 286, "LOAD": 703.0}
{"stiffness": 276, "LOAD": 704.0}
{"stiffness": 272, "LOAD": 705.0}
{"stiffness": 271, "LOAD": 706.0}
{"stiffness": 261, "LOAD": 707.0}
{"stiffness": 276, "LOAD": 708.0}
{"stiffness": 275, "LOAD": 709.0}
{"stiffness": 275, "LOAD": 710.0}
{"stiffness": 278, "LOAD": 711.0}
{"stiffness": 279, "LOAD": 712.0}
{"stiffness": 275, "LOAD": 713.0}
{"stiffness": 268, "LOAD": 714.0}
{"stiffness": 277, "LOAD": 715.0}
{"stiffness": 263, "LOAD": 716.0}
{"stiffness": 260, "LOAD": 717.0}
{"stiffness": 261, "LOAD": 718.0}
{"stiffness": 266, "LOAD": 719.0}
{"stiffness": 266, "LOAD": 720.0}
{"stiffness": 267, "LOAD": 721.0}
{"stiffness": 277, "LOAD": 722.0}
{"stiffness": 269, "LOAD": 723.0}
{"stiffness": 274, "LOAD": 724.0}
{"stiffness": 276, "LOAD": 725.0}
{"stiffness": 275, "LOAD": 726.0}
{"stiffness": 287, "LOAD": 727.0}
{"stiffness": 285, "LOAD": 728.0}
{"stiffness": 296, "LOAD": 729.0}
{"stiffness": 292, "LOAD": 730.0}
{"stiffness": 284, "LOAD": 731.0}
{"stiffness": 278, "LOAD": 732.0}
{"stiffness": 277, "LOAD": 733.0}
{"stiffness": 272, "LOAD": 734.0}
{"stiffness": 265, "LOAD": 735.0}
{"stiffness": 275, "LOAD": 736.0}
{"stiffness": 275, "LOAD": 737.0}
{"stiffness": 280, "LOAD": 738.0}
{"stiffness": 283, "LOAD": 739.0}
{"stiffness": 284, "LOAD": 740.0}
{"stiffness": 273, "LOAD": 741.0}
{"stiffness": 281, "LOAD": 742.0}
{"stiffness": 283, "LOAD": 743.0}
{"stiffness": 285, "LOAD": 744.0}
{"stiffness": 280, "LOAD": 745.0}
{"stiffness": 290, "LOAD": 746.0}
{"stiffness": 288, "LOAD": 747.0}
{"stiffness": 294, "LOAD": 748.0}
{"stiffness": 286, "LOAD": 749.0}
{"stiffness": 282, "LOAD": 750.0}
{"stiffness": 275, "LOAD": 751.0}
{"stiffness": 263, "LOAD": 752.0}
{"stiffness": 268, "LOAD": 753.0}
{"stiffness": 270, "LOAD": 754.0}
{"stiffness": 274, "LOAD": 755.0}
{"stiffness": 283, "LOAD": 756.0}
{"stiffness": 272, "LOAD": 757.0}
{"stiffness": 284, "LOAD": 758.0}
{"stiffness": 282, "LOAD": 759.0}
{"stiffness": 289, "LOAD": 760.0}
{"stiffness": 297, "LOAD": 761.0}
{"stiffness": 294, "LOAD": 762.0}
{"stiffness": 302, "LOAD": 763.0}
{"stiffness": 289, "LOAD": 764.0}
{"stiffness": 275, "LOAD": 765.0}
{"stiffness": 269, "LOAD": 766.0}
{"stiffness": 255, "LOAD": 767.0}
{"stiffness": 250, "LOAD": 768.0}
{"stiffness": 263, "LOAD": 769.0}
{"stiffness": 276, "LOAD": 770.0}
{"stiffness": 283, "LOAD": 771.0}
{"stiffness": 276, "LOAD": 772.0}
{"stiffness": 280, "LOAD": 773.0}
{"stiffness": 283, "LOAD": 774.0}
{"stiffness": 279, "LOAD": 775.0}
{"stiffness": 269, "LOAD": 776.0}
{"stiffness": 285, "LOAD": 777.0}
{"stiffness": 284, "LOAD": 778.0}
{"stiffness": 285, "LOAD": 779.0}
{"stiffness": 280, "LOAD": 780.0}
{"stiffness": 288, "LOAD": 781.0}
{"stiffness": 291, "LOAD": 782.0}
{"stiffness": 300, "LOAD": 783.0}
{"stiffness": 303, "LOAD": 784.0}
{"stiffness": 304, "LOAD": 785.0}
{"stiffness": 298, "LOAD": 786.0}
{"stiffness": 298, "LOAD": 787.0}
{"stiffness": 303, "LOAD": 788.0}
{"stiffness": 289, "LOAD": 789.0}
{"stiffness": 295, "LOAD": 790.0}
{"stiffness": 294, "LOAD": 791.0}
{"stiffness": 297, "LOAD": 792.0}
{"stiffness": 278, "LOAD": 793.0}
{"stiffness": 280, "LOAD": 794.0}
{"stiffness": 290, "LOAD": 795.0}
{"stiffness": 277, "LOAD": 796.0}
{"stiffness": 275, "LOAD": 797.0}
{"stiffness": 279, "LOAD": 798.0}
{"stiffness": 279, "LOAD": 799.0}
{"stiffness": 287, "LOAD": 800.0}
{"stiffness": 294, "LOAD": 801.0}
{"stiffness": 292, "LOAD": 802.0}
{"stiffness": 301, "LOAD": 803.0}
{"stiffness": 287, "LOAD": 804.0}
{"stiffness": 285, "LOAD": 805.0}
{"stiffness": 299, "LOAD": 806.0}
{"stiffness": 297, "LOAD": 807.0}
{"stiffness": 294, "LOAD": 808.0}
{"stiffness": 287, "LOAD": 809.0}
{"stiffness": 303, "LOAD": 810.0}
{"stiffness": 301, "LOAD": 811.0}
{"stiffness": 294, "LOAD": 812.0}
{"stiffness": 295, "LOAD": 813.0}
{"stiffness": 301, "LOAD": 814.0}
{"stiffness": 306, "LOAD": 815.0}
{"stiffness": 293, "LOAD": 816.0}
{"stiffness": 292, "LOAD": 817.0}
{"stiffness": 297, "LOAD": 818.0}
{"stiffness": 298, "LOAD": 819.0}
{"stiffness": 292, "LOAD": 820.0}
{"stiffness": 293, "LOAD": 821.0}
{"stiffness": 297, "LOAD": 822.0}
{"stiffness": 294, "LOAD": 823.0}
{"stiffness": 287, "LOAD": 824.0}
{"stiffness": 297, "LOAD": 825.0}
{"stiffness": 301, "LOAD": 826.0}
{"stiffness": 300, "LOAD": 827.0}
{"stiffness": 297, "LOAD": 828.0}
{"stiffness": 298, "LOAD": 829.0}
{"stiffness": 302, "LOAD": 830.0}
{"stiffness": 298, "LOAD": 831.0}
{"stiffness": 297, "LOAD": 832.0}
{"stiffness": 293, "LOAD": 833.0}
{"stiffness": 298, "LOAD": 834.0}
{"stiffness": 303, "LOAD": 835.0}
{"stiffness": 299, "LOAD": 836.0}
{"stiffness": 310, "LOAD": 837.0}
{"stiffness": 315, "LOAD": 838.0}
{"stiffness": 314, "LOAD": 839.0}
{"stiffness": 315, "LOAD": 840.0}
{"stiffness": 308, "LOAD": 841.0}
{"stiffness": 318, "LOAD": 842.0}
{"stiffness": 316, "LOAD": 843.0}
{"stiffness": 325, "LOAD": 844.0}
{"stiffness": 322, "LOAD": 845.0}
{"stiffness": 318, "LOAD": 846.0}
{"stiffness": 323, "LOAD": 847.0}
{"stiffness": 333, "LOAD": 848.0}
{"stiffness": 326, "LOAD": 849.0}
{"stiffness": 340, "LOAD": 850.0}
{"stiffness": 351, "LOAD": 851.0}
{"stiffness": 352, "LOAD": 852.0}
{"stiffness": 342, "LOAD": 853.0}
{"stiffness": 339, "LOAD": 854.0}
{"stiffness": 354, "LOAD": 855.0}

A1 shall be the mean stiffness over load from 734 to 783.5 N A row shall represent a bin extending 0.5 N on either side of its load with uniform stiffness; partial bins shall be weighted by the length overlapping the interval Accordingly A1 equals 280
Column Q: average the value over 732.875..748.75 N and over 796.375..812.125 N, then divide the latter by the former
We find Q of 1.04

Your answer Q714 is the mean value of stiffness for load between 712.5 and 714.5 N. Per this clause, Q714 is 272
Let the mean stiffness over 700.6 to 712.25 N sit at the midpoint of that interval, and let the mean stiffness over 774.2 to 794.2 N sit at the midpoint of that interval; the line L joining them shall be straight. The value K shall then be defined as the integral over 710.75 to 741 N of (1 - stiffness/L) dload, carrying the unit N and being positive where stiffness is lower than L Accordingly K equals 0.7 N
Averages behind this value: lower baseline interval 279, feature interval 275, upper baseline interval 290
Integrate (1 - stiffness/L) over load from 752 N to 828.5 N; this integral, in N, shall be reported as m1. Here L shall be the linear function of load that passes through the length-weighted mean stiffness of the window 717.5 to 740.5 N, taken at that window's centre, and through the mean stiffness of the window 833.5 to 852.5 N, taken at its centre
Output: 3.2 N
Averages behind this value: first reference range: 277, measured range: 288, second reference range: 320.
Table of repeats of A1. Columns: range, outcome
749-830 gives 287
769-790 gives 287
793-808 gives 287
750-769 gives 277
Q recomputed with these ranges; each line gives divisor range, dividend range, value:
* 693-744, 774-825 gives 1.03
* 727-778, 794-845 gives 1.06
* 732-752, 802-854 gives 1.09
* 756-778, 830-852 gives 1.13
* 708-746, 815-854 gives 1.12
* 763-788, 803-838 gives 1.05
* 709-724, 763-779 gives 1.02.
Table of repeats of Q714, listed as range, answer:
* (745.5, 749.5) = 290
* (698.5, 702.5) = 304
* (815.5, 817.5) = 292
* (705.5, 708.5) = 269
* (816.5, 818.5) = 294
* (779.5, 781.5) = 284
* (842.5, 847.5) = 321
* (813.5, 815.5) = 304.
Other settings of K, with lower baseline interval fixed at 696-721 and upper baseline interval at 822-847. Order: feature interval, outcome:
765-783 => 1.03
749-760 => 0.51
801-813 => 0.22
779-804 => 0.57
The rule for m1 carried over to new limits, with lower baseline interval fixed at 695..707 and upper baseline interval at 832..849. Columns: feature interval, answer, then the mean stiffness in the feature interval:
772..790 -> 1.0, 289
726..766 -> 2.7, 282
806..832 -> 1.2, 297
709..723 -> 1.3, 270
